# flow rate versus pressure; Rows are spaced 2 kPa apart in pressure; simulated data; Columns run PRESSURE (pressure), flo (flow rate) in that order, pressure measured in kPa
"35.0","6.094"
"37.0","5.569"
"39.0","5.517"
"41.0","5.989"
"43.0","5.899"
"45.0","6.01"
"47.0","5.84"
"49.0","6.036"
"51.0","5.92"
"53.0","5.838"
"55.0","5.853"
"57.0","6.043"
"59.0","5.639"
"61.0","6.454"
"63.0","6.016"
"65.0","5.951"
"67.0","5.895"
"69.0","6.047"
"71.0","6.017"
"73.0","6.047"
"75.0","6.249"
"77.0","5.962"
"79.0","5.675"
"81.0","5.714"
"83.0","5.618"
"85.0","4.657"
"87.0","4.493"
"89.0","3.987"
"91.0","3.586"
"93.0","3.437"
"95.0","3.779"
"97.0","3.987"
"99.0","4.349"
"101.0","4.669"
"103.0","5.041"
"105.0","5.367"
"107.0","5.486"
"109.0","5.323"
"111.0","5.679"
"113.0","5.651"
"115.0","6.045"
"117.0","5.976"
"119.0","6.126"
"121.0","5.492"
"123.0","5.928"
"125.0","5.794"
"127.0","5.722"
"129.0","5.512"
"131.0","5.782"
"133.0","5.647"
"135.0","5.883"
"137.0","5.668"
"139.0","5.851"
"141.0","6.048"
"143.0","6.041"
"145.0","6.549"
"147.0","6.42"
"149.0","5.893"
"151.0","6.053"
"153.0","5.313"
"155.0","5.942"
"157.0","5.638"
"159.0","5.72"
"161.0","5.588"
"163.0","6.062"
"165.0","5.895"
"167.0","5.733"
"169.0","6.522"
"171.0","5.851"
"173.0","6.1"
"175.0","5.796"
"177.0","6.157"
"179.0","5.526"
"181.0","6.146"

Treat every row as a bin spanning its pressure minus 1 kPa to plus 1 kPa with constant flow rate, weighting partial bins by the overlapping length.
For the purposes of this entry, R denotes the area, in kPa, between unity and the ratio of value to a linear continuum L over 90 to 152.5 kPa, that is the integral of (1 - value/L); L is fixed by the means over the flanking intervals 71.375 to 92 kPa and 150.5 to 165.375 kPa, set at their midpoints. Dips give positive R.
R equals 0.8 kPa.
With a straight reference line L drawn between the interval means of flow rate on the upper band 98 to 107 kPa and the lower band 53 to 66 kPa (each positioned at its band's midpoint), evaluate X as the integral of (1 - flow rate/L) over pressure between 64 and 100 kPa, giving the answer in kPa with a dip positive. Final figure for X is 2.5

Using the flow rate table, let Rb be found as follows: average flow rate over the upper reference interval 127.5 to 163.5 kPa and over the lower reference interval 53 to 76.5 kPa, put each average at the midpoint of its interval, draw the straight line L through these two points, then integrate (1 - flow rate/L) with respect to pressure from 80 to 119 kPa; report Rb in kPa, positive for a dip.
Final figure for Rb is 6.7 kPa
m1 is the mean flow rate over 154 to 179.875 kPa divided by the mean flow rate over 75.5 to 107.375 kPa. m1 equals 1.24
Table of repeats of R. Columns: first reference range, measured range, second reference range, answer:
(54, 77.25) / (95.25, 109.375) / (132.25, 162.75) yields 2.7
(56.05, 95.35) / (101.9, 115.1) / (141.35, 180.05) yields 0.3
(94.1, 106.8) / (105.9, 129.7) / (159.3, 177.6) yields -3.8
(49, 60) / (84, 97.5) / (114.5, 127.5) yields 4.3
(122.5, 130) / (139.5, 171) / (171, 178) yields -0.4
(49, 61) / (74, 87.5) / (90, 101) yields -2.5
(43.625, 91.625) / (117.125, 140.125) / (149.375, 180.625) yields 0.1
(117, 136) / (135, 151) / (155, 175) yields -0.6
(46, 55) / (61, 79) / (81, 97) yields -3.3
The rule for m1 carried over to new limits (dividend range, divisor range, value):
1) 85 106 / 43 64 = 0.72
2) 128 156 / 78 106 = 1.28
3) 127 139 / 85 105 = 1.35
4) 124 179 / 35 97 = 1.07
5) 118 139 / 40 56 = 0.97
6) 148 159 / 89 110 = 1.29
